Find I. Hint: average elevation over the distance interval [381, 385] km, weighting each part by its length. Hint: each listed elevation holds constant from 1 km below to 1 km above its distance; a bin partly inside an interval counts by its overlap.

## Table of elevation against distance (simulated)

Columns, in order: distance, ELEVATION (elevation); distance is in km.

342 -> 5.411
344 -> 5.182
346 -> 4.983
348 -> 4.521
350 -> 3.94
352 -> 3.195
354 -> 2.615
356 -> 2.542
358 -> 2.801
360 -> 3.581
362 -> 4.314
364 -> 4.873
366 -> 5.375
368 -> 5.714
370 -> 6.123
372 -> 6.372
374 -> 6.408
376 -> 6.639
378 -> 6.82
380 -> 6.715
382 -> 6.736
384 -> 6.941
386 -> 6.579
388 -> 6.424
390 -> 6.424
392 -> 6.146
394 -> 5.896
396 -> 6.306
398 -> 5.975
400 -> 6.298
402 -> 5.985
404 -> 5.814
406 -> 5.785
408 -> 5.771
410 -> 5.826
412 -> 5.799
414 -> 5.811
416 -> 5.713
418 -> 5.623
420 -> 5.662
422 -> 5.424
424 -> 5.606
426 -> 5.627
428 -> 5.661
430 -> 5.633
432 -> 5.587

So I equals 6.84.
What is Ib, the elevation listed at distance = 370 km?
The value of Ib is 6.123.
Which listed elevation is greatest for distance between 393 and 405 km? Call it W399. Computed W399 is 6.306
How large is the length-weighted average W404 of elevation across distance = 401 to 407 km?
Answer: 5.86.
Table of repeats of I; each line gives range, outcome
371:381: 6.59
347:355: 3.57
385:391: 6.48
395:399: 6.14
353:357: 2.58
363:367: 5.12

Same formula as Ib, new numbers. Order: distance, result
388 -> 6.424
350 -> 3.94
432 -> 5.587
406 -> 5.785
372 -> 6.372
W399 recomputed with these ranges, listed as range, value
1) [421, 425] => 5.606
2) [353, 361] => 3.581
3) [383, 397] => 6.941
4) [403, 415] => 5.826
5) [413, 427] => 5.811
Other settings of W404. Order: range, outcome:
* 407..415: 5.8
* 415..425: 5.61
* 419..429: 5.6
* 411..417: 5.77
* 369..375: 6.3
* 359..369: 4.77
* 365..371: 5.74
